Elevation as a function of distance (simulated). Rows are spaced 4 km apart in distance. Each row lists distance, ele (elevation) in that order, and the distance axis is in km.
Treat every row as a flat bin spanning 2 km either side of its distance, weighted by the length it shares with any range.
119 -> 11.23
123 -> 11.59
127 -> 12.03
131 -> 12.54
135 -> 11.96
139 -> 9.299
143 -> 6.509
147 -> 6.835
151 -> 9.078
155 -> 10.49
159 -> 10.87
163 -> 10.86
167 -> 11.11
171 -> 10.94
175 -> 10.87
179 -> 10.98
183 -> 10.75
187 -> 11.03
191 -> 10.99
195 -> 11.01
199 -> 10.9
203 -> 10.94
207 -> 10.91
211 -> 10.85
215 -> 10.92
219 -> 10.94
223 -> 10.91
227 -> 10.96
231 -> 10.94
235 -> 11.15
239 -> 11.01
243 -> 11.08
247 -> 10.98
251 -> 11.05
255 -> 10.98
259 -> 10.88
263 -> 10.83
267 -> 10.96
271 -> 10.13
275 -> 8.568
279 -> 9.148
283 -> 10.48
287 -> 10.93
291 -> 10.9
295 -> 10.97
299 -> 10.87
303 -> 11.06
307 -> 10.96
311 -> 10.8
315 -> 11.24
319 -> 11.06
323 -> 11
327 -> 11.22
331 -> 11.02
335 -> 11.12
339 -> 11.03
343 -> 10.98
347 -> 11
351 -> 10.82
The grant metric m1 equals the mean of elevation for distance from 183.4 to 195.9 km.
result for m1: 11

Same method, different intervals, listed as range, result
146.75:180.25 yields 10.4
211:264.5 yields 11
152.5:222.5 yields 10.9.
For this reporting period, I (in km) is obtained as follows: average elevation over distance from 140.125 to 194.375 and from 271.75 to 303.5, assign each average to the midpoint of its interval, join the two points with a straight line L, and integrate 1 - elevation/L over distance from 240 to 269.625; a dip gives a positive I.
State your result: -1.97 km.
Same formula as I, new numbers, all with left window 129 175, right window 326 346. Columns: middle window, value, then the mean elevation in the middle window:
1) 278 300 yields 0.4 km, 10.6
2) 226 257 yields -1.4 km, 11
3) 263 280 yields 1.3 km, 9.87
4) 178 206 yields -1.8 km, 10.9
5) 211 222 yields -0.5 km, 10.9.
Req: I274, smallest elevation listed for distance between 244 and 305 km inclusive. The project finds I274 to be 8.568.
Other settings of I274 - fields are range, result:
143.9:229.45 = 6.835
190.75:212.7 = 10.85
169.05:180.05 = 10.87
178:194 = 10.75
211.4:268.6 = 10.83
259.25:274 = 10.13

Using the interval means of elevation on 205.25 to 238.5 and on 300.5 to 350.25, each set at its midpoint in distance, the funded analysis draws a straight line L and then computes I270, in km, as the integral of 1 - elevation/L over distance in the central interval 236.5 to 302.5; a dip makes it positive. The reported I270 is 2.2 km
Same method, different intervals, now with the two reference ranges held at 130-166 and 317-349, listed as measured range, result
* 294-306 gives -0.15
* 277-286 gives 0.64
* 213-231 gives -1.12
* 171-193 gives -1.99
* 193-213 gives -1.49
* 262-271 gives -0.11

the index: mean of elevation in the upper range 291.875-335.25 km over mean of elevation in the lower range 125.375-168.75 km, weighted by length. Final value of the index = 1.09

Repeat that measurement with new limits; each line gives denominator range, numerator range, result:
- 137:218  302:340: 1.07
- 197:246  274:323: 0.97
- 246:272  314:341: 1.02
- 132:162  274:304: 1.10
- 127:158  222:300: 1.10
